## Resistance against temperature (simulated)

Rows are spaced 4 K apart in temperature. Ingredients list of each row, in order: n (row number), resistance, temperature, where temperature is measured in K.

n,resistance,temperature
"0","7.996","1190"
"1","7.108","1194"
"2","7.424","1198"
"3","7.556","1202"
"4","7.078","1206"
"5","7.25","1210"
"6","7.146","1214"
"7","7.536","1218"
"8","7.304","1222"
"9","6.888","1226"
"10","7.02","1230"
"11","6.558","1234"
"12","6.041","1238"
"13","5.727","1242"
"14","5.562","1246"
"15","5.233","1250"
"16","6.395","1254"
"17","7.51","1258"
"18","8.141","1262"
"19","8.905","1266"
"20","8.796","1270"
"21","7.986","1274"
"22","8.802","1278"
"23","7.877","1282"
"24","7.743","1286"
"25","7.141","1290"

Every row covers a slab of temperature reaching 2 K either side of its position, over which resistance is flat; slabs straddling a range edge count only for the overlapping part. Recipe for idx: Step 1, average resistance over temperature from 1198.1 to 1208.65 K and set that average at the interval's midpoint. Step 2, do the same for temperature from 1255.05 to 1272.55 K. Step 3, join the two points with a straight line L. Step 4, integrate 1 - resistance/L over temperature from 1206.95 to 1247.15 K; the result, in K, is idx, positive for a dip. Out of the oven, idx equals 4.85 K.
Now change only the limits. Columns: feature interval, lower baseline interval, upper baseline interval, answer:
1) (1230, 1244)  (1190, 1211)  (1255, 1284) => 2.8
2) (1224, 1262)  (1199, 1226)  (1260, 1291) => 6.4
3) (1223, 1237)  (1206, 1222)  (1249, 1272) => 1.1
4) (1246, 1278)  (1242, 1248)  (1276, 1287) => -3.1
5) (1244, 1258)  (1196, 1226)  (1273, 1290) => 3.1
